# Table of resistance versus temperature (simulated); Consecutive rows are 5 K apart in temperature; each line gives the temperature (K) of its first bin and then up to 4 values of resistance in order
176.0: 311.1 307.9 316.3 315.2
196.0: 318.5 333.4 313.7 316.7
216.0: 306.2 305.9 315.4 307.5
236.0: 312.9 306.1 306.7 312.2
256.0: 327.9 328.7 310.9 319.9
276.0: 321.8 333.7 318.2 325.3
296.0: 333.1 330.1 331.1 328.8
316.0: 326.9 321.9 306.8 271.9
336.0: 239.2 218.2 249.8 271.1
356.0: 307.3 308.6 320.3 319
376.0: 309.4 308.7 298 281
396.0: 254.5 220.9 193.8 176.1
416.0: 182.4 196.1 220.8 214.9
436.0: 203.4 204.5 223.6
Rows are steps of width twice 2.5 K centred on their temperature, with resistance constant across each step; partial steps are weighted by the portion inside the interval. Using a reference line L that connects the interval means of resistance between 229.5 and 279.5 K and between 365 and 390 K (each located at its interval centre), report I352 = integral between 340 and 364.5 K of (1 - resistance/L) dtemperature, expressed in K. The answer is 2.68 K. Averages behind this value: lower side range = 316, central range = 276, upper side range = 309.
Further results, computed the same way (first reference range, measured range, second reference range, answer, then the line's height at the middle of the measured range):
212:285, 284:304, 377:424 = -2.4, 292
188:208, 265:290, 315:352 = -2.5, 293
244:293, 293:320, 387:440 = -3.3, 293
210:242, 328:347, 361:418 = 2.2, 278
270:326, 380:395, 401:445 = -3.4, 236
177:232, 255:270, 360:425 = -1.3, 297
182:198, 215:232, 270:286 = 0.5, 319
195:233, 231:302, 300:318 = 0.6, 323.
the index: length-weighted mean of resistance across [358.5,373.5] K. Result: 316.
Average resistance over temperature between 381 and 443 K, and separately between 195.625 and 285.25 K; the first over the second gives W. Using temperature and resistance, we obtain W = 0.71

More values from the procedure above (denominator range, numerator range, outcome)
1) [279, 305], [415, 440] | 0.62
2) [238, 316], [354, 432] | 0.80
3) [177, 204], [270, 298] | 1.02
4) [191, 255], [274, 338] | 1.01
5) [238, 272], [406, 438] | 0.63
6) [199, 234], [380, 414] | 0.78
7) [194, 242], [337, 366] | 0.87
